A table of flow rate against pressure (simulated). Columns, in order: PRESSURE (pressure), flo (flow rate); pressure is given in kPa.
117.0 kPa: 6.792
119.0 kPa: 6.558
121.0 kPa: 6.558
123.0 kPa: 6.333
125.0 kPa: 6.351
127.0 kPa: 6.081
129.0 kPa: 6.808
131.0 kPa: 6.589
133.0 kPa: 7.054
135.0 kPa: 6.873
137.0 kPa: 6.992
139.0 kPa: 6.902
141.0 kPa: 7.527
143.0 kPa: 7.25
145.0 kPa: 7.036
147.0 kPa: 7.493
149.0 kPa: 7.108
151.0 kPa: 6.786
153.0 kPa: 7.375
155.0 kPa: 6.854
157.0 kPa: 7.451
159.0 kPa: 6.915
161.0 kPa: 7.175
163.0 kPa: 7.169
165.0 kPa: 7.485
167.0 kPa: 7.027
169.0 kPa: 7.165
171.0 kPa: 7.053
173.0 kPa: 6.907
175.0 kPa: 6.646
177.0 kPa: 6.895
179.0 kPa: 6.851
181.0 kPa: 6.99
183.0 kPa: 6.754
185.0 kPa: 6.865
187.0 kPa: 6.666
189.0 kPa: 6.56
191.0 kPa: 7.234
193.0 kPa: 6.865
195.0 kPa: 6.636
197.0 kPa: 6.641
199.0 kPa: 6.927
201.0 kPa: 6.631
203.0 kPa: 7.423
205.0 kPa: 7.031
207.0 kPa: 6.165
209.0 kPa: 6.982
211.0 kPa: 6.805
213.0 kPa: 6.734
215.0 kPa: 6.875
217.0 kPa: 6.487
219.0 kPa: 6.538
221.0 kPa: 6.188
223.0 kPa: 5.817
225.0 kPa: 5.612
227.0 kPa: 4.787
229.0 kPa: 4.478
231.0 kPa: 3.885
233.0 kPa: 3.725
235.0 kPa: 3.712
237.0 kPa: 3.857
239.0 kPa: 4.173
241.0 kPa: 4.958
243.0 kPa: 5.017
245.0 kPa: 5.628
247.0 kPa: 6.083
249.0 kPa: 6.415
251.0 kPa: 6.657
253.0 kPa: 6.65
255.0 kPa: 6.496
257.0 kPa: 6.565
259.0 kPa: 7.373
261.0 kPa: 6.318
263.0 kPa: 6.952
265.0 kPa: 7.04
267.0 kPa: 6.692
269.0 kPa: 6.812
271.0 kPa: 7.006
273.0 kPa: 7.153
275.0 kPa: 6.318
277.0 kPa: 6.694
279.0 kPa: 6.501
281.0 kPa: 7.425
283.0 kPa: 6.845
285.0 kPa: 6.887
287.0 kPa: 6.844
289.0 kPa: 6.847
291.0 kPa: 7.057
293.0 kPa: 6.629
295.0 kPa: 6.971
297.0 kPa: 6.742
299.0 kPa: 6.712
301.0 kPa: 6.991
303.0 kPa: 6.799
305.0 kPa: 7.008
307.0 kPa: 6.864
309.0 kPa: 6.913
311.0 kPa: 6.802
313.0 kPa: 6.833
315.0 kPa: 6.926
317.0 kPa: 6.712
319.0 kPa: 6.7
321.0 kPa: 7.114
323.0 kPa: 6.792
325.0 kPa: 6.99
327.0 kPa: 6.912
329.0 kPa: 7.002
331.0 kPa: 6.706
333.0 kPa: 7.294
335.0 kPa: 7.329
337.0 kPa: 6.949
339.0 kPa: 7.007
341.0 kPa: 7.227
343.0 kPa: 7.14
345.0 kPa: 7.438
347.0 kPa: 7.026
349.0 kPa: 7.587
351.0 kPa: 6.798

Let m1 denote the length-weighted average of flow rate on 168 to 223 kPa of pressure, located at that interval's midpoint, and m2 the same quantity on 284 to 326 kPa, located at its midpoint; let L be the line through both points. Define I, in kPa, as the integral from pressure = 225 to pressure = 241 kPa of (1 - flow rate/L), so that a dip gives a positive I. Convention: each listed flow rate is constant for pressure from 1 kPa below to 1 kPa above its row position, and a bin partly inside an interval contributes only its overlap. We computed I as 6.0 kPa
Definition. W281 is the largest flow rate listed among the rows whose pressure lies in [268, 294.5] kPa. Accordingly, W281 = 7.425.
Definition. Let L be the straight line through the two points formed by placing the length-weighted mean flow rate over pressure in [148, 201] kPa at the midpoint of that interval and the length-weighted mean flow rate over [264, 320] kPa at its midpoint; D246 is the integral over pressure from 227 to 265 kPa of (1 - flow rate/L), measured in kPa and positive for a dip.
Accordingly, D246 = 7.55 kPa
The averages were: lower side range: 6.96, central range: 5.52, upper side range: 6.85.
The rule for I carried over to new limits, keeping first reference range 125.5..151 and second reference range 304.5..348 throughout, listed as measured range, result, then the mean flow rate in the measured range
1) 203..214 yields 0.3 kPa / 6.81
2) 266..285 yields 0.4 kPa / 6.83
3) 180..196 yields 0.3 kPa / 6.82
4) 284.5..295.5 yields 0.2 kPa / 6.87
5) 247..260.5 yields 0.7 kPa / 6.63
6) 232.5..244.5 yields 4.6 kPa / 4.32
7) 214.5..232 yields 3.5 kPa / 5.59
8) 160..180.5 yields -0.2 kPa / 7.04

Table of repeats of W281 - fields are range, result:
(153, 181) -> 7.485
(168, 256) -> 7.423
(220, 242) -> 6.188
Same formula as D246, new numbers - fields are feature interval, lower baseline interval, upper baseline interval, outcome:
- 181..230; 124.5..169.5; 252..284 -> 2.99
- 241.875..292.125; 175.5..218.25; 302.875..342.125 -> 1.75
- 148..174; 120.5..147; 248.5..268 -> -1.18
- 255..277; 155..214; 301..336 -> 0.38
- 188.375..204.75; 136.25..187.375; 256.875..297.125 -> 0.27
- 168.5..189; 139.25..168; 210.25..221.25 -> 0.30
